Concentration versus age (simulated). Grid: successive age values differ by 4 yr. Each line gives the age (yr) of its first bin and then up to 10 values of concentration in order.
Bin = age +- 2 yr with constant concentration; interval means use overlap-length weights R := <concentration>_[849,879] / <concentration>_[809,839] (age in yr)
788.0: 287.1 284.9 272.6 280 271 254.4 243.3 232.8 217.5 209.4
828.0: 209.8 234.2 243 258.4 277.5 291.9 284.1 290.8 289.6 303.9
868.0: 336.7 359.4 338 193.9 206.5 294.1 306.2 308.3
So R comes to 1.35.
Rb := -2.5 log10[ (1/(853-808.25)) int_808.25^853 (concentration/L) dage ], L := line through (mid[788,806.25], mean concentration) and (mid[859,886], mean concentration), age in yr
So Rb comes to 0.16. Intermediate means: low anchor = 278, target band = 245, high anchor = 290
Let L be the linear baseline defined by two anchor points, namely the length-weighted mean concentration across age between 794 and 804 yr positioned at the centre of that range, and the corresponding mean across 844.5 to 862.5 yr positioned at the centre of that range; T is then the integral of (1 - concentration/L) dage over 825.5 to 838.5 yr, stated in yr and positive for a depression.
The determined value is 2.5 yr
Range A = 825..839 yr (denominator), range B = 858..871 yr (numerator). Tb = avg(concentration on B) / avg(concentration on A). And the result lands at 1.4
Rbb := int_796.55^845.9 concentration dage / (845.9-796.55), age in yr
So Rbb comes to 245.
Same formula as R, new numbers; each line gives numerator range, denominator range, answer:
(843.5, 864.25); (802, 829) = 1.23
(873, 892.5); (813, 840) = 1.18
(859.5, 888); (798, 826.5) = 1.19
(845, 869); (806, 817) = 1.21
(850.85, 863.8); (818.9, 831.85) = 1.35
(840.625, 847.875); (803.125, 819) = 1.12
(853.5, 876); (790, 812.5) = 1.18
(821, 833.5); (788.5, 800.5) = 0.78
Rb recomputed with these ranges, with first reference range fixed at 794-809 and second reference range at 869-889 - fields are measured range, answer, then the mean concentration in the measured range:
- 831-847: 0.076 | 257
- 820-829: 0.280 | 211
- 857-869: -0.103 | 306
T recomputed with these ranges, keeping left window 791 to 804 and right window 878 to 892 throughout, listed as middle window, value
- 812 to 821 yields 1.33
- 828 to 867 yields -2.47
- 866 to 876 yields -3.97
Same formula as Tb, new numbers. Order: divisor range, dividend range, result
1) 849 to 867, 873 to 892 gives 0.91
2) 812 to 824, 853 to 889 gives 1.29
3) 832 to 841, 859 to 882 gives 1.24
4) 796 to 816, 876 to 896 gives 1.02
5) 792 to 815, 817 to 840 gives 0.86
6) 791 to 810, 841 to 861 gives 1.05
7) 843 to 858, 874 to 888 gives 0.88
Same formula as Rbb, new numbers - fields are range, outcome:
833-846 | 258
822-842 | 231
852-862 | 289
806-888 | 264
